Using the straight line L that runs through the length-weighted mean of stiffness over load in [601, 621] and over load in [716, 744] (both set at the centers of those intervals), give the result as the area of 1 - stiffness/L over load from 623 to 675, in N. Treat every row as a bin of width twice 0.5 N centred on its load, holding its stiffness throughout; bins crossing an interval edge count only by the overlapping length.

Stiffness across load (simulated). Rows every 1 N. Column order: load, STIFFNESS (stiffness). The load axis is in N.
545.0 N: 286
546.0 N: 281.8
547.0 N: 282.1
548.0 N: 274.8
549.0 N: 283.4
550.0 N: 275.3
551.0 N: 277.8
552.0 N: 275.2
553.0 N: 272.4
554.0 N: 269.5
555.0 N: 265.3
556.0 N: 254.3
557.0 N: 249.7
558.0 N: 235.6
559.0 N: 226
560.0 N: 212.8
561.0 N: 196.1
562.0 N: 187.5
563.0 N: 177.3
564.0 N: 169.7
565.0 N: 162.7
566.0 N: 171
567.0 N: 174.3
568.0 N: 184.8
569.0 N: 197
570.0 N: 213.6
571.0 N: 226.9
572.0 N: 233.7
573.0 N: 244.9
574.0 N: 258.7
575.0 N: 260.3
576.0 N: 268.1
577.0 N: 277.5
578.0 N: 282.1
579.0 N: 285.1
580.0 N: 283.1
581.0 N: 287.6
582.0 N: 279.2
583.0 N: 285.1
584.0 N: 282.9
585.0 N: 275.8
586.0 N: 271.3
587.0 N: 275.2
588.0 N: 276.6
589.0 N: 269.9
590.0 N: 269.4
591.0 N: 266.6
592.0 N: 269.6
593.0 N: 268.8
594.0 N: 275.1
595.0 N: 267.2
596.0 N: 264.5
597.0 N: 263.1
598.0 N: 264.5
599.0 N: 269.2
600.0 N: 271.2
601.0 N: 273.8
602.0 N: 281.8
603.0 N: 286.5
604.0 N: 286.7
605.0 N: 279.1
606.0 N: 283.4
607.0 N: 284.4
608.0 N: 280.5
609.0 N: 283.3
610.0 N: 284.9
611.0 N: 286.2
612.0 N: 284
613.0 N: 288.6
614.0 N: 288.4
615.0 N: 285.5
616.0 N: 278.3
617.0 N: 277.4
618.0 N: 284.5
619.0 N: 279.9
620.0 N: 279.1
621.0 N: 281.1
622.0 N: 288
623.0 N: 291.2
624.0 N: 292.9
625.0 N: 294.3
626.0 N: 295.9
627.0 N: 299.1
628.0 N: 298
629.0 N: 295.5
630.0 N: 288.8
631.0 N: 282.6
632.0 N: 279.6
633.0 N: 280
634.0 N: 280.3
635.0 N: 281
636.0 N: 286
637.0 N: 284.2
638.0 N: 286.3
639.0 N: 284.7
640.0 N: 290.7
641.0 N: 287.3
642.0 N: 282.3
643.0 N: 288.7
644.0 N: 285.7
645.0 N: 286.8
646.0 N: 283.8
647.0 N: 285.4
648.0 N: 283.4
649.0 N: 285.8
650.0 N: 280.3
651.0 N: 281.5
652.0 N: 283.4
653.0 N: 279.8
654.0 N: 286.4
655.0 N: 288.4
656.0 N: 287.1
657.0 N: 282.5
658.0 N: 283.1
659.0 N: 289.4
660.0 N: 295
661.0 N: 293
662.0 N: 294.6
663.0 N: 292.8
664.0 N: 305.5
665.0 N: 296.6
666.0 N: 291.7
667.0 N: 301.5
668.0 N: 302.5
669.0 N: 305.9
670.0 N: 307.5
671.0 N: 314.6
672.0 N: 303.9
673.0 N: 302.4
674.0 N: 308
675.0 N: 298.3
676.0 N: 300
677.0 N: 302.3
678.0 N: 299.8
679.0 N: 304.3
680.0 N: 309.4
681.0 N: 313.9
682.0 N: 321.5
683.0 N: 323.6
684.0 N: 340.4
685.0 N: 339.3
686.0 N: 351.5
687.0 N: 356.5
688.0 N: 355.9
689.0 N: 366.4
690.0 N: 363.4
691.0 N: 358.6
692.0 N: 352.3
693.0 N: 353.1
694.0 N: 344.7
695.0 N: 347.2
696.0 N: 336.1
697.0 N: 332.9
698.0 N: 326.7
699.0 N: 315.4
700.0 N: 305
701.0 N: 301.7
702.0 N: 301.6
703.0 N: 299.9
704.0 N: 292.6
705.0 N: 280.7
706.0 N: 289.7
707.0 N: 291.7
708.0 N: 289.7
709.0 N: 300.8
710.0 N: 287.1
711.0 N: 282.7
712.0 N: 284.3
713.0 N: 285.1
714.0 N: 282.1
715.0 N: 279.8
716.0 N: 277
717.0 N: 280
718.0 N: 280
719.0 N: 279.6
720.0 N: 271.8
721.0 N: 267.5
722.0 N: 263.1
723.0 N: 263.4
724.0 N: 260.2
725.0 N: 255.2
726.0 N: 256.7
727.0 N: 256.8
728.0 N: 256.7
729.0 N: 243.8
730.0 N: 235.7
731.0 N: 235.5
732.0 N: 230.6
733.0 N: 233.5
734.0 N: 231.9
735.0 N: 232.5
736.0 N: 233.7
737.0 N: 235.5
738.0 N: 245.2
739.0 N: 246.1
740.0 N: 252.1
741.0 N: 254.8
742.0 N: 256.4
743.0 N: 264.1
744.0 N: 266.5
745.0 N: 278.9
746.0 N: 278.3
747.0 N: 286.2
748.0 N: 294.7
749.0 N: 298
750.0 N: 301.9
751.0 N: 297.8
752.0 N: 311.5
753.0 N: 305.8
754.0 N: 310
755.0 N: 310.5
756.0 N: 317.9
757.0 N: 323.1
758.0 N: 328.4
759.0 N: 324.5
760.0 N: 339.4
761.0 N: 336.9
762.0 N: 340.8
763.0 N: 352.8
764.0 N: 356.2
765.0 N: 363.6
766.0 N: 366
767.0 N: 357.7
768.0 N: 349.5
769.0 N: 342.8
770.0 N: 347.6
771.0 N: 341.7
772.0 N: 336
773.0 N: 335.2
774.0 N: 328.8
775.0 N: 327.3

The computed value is -3.30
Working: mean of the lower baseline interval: 283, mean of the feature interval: 291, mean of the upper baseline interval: 253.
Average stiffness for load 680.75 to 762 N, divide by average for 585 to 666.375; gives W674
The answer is 1.0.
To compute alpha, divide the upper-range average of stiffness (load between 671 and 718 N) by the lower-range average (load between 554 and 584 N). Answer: 1.3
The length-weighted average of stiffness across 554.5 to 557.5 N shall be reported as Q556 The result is 256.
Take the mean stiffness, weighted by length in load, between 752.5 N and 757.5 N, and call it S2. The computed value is 313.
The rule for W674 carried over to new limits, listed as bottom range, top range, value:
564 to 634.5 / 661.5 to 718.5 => 1.16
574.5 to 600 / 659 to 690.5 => 1.15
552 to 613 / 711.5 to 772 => 1.13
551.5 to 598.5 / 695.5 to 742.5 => 1.10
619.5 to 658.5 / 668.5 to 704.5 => 1.13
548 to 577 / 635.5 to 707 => 1.33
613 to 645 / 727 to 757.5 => 0.94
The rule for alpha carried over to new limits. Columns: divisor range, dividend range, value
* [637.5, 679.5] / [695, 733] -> 0.96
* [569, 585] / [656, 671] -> 1.13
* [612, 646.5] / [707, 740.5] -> 0.91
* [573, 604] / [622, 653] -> 1.05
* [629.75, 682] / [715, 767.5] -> 0.97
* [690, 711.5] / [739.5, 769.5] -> 0.99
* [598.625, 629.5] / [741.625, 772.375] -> 1.12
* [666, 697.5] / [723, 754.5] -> 0.81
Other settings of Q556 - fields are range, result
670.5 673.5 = 307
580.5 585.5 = 282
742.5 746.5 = 272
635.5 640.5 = 286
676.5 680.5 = 304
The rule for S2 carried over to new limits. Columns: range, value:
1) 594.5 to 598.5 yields 265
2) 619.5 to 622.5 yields 283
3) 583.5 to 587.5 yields 276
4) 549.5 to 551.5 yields 277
